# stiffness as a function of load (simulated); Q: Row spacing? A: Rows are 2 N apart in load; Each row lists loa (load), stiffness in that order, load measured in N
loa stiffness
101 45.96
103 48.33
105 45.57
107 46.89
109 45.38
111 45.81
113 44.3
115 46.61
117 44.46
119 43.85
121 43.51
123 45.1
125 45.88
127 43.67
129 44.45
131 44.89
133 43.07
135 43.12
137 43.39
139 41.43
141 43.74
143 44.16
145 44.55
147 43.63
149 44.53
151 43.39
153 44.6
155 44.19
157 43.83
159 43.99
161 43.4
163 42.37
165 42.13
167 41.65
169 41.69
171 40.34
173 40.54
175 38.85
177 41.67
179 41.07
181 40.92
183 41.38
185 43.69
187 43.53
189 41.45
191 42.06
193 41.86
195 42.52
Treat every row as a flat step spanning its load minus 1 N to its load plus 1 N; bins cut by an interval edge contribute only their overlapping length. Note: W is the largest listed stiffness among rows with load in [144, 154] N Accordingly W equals 44.6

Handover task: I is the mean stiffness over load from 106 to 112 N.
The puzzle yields 46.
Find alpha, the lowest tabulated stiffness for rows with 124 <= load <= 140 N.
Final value 41.43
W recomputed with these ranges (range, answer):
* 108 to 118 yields 46.61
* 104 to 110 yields 46.89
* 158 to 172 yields 43.99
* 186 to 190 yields 43.53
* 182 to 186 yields 43.69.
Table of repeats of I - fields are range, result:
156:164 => 43.4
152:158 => 44.2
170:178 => 40.4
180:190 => 42.2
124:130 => 44.7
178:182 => 41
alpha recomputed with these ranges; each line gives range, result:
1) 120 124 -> 43.51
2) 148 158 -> 43.39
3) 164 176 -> 38.85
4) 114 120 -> 43.85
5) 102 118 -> 44.3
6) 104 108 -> 45.57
